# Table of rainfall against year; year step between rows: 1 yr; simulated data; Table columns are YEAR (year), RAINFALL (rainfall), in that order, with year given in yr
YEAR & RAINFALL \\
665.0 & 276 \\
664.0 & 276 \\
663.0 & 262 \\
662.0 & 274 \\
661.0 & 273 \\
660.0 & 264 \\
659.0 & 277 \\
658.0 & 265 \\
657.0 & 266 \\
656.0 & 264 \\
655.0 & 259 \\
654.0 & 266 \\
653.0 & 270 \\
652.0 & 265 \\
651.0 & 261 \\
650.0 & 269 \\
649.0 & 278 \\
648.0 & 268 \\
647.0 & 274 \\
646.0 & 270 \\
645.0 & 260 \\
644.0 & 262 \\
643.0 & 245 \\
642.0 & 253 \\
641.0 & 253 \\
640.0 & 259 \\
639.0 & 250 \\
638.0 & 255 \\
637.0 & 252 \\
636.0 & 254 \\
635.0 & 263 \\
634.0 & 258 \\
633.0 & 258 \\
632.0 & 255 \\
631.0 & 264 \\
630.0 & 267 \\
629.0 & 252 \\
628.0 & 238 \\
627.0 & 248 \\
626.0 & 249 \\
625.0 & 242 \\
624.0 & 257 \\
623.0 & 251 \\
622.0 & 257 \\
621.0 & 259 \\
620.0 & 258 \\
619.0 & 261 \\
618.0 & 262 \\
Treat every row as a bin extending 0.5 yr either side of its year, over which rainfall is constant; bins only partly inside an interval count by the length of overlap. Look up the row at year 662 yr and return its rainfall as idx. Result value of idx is 274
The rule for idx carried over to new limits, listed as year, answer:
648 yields 268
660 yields 264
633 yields 258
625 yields 242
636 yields 254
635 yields 263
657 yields 266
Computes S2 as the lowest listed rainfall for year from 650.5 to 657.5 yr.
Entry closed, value 259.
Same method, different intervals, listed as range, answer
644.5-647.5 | 260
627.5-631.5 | 238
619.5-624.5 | 251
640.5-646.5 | 245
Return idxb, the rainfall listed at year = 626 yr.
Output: 249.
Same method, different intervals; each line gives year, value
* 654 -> 266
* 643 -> 245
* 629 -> 252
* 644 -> 262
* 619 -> 261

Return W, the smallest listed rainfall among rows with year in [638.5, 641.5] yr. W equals 250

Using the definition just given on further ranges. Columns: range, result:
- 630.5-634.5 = 255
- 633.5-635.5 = 258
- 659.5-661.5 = 264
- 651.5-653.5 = 265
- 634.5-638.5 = 252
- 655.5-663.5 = 262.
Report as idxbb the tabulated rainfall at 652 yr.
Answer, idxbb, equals 265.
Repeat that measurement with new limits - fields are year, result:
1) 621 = 259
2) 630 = 267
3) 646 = 270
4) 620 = 258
